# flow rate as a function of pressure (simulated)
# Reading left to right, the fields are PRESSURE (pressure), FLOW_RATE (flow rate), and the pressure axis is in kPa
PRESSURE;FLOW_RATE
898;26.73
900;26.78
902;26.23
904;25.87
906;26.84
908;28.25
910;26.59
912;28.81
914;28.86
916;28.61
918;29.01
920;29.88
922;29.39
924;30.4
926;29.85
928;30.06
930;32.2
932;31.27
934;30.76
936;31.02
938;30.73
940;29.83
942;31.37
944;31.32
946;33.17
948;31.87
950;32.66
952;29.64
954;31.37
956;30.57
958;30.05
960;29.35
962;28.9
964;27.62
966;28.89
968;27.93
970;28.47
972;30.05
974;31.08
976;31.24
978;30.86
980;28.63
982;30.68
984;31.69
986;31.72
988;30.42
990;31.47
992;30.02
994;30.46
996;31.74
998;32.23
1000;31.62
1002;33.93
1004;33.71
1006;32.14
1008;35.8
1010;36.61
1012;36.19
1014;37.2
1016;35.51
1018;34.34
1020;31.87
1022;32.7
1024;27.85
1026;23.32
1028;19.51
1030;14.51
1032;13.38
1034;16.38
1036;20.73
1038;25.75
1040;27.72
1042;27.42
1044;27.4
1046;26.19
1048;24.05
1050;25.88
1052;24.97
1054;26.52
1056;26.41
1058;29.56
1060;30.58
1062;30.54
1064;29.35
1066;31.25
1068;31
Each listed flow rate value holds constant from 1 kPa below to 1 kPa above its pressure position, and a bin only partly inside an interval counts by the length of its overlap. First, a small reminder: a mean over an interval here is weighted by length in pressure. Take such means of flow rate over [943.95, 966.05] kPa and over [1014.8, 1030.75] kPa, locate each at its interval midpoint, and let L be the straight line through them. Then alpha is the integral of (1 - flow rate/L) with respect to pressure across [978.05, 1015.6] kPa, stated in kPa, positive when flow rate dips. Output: -5.0 kPa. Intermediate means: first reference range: 30.5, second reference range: 27.8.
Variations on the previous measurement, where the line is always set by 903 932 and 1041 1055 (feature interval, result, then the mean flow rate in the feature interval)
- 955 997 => -3.68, 30.1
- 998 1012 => -3.62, 34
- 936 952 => -1.70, 31.4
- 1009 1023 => -4.25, 34.9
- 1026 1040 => 3.71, 19.4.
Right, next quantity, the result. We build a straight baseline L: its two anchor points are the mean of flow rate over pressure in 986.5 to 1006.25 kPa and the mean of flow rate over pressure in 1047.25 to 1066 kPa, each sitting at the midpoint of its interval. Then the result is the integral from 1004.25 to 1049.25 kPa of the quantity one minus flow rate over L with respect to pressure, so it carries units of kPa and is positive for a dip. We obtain 3.3 kPa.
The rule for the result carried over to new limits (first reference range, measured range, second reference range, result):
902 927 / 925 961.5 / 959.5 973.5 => -2.9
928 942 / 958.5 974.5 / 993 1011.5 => 1.5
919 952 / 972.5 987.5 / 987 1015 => 0.7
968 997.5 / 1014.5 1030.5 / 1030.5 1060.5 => -0.8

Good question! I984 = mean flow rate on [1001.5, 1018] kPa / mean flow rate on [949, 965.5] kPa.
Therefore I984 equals 1.17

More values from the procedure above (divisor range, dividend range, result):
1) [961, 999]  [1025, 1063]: 0.80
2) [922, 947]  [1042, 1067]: 0.90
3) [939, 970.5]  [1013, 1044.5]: 0.86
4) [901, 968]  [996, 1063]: 0.95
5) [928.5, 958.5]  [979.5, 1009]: 1.02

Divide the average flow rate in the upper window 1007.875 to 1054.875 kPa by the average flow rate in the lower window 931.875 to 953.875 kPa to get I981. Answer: 0.86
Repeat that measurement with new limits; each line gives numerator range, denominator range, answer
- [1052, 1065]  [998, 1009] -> 0.86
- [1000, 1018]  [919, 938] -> 1.14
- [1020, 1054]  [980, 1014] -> 0.74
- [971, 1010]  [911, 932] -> 1.06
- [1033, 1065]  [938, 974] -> 0.87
